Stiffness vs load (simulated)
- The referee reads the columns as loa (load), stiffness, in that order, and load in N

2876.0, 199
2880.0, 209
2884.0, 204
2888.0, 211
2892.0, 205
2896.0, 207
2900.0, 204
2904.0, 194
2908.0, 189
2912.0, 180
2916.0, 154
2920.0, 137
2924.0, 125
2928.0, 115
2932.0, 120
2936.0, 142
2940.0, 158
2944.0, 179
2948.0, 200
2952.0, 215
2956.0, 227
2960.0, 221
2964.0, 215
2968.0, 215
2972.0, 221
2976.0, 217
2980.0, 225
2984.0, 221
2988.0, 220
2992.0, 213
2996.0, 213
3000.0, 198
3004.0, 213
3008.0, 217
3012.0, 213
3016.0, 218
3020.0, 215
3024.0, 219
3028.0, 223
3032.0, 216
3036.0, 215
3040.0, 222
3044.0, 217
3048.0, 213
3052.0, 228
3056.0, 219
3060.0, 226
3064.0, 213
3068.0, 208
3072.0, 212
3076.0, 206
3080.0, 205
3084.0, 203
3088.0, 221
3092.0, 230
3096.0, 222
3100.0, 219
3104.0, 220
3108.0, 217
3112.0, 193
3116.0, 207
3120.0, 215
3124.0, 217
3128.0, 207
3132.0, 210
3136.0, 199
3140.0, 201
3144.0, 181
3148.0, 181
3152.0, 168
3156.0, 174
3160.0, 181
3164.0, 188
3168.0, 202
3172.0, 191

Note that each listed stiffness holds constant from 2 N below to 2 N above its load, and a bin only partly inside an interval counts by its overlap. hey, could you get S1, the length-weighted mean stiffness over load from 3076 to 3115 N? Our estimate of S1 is 214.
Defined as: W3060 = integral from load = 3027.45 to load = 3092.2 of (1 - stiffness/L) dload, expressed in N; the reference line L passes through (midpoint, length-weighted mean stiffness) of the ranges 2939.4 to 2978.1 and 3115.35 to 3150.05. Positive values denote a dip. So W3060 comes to -3.5 N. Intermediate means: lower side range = 209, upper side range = 202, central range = 216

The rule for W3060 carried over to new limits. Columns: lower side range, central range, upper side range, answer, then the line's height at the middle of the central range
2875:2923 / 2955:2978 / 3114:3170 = -3.4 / 191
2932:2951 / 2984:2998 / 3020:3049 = -1.6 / 194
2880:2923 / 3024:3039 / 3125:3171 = -2.3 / 189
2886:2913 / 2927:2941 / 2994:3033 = 4.8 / 204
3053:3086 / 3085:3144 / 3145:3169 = -4.6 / 196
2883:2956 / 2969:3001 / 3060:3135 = -4.6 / 189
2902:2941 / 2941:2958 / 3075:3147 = -4.5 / 160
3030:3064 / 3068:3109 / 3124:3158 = -1.6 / 207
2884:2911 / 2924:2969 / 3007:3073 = 6.0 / 207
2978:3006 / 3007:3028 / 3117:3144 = -0.4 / 213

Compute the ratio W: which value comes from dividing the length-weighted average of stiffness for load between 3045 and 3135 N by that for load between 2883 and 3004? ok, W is 1.1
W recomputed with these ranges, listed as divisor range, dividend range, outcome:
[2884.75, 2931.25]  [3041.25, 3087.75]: 1.23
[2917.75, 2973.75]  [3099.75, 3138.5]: 1.18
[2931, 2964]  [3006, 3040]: 1.16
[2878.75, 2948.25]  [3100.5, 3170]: 1.15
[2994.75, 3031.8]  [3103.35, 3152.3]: 0.94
